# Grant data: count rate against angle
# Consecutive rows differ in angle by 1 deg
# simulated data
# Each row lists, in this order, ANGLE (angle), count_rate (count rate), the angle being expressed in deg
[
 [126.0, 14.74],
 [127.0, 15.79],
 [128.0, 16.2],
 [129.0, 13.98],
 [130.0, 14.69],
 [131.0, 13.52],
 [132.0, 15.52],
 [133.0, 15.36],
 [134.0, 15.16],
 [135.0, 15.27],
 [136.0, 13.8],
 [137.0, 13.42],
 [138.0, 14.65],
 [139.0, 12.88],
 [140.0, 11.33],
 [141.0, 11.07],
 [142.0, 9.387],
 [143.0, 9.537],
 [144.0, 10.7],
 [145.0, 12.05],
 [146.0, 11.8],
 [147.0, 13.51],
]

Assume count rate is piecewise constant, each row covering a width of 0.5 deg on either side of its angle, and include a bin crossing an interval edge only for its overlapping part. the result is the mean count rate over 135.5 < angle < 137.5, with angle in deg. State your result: 13.6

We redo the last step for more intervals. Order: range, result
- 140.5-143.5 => 10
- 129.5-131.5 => 14.1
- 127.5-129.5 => 15.1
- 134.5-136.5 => 14.5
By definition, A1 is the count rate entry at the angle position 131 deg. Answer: 13.52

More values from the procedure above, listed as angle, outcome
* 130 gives 14.69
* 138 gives 14.65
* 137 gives 13.42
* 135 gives 15.27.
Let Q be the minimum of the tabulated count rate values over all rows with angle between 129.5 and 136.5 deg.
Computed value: 13.52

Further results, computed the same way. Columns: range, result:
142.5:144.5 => 9.537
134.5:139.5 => 12.88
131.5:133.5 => 15.36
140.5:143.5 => 9.387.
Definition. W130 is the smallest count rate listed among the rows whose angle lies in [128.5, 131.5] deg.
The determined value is 13.52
